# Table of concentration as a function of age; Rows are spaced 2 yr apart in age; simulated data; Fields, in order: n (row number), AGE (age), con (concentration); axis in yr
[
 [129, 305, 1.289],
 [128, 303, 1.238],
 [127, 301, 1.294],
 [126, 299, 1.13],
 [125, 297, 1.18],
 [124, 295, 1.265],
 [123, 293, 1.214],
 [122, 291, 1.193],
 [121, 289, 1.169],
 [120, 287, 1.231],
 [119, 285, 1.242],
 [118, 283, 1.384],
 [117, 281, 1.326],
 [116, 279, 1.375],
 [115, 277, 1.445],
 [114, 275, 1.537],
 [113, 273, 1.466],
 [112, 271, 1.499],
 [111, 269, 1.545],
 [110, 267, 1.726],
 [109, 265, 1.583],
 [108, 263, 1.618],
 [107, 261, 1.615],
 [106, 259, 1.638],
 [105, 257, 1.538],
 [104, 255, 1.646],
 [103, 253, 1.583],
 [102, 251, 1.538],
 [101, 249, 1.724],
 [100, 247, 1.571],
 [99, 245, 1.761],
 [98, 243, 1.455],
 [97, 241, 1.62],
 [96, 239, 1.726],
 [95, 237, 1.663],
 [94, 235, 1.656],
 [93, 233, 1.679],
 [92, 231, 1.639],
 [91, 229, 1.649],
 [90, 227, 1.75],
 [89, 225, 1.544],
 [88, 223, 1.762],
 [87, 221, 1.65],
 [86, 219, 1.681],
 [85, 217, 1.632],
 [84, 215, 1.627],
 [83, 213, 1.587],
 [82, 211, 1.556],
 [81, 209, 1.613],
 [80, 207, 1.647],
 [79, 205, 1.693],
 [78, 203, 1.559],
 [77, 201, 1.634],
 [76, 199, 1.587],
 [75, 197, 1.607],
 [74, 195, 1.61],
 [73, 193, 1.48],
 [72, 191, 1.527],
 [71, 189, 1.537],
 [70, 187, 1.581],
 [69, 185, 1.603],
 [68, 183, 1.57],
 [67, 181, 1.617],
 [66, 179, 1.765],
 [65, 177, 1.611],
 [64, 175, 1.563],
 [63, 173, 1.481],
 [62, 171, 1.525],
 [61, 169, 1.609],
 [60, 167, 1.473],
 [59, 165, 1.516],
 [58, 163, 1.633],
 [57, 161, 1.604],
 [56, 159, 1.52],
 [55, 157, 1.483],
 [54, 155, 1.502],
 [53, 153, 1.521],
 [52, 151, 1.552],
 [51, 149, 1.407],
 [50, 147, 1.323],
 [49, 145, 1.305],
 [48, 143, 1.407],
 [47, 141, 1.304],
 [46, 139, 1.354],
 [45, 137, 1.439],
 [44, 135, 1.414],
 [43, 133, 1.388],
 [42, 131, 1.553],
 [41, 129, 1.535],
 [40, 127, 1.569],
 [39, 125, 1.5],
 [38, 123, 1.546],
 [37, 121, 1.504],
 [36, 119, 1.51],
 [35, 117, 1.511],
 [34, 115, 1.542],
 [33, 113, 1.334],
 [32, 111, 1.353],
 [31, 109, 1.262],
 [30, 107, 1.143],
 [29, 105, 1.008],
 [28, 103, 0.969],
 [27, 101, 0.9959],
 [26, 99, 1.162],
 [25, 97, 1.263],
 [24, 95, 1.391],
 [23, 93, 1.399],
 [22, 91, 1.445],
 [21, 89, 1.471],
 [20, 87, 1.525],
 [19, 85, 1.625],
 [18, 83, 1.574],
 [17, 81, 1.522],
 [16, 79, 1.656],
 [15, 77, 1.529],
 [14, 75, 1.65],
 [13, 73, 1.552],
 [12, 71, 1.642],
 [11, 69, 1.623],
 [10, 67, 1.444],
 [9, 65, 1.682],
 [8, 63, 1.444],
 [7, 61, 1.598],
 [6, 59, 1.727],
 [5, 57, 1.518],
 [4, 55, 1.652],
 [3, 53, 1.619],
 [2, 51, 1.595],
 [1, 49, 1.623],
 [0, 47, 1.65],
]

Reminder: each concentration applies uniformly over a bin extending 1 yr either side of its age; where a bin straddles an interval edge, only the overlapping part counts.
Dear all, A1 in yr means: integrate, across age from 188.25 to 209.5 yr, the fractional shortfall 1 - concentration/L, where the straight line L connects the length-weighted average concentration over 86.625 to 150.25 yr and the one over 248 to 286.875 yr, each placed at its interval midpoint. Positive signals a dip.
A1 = -2.0 yr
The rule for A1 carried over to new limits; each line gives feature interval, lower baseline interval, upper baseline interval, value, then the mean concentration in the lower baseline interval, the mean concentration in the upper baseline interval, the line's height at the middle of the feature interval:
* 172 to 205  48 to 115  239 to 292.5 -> -2.3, 1.46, 1.5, 1.48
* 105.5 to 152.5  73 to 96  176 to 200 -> 4.1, 1.53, 1.59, 1.55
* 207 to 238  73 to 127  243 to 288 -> -3.1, 1.41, 1.53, 1.49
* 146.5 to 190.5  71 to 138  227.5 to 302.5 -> -3.0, 1.42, 1.49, 1.45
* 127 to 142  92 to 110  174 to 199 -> -1.1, 1.18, 1.59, 1.34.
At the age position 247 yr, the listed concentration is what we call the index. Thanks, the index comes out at 1.571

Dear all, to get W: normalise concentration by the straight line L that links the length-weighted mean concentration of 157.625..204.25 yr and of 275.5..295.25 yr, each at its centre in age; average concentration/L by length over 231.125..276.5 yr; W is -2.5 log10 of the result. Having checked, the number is -0.17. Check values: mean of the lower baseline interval 1.57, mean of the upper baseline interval 1.29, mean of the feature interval 1.61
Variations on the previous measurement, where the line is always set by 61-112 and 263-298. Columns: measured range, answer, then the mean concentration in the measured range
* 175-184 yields -0.17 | 1.63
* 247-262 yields -0.16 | 1.61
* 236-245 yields -0.17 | 1.63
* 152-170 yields -0.10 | 1.54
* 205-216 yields -0.16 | 1.61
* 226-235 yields -0.20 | 1.68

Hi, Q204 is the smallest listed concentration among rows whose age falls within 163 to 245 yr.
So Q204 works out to 1.455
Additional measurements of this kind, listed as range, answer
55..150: 0.969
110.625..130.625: 1.334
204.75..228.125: 1.544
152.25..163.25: 1.483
